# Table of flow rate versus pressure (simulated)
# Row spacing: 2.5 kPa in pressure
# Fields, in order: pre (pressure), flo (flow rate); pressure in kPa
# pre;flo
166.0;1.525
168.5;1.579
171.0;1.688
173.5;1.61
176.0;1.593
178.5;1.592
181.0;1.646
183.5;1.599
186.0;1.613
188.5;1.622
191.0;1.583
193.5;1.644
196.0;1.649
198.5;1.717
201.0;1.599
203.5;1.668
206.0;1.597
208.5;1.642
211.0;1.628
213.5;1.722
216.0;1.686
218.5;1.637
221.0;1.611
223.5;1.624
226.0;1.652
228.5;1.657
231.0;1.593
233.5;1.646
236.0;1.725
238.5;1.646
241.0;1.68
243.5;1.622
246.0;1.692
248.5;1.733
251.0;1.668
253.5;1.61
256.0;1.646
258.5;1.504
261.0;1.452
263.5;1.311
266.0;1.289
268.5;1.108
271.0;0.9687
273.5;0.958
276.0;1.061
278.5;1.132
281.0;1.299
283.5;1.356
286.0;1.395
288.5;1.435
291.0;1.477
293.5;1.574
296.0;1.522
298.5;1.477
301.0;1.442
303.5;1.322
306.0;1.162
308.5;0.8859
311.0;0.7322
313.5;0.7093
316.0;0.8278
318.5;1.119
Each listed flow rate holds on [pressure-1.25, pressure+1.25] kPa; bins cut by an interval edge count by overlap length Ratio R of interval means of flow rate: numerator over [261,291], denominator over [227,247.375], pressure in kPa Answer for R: 0.74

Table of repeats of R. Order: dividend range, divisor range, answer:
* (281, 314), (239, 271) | 0.85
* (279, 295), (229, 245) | 0.85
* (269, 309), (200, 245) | 0.78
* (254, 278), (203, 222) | 0.77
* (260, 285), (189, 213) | 0.73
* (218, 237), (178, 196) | 1.02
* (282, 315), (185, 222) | 0.77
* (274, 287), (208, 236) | 0.75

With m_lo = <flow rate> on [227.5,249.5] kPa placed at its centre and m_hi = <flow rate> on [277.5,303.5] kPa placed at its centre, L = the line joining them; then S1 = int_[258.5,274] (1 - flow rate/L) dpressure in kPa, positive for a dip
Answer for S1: 3.2 kPa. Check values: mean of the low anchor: 1.67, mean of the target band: 1.22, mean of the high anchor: 1.41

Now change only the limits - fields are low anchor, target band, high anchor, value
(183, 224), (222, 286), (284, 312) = 0.4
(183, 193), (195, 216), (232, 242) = -0.3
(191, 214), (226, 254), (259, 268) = -3.9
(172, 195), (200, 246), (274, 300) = -4.0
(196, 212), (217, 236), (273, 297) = -1.0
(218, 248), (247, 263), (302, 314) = -1.4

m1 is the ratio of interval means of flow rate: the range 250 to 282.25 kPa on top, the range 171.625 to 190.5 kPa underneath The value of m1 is 0.81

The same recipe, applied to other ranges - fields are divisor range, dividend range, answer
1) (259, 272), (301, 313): 0.84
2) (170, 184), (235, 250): 1.04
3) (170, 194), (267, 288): 0.72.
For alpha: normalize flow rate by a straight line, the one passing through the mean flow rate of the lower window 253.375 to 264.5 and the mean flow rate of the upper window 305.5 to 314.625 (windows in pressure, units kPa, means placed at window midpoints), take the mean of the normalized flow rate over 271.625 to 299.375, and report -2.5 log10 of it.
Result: -0.16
